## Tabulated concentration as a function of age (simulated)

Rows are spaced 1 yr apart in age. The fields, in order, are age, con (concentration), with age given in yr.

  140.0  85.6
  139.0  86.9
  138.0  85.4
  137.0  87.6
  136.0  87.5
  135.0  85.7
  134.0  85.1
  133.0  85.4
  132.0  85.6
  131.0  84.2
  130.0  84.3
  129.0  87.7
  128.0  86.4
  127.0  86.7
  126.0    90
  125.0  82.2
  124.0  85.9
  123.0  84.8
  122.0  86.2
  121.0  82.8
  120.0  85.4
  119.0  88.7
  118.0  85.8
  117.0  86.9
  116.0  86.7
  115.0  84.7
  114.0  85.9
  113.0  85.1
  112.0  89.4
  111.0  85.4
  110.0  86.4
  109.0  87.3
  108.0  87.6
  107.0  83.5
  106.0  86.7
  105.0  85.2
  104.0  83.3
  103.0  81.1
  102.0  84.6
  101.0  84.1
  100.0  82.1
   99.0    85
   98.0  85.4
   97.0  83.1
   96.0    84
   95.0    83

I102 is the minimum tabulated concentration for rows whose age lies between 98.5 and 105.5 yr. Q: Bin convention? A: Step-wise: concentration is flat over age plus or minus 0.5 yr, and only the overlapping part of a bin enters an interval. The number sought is 81.1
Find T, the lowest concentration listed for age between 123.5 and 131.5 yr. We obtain 82.2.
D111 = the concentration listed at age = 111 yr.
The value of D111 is 85.4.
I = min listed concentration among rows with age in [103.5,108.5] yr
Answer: 83.3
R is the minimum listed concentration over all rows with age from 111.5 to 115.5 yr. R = 84.7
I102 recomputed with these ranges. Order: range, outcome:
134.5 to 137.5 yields 85.7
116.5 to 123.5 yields 82.8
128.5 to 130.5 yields 84.3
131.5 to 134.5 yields 85.1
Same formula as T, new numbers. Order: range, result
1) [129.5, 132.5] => 84.2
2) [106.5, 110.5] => 83.5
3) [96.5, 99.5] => 83.1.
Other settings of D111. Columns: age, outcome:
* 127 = 86.7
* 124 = 85.9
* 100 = 82.1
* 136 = 87.5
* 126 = 90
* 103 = 81.1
